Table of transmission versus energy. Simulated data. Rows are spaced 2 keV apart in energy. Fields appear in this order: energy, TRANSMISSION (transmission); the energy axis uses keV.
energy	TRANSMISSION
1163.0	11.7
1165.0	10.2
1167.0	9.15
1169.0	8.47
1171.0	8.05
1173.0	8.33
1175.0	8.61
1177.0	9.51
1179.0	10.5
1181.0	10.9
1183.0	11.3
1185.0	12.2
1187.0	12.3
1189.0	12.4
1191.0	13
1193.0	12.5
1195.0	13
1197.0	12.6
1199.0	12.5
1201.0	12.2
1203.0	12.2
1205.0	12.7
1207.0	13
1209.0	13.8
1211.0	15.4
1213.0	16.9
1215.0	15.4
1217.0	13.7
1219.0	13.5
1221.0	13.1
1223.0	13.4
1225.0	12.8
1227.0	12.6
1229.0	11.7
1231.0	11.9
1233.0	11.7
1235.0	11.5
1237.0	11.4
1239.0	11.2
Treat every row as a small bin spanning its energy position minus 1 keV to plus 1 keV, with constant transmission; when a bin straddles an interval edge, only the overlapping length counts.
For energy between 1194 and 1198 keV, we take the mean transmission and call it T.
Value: 12.8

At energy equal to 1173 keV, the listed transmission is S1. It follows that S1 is 8.33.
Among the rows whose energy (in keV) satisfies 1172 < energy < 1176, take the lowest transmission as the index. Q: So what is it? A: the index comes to 8.33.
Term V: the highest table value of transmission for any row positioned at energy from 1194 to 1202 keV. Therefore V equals 13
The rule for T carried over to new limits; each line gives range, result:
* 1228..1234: 11.8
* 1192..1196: 12.8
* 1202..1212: 13.4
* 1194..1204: 12.5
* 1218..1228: 13.1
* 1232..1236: 11.6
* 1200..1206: 12.4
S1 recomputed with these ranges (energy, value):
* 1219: 13.5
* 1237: 11.4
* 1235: 11.5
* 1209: 13.8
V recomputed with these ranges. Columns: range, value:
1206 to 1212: 15.4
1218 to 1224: 13.5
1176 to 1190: 12.4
